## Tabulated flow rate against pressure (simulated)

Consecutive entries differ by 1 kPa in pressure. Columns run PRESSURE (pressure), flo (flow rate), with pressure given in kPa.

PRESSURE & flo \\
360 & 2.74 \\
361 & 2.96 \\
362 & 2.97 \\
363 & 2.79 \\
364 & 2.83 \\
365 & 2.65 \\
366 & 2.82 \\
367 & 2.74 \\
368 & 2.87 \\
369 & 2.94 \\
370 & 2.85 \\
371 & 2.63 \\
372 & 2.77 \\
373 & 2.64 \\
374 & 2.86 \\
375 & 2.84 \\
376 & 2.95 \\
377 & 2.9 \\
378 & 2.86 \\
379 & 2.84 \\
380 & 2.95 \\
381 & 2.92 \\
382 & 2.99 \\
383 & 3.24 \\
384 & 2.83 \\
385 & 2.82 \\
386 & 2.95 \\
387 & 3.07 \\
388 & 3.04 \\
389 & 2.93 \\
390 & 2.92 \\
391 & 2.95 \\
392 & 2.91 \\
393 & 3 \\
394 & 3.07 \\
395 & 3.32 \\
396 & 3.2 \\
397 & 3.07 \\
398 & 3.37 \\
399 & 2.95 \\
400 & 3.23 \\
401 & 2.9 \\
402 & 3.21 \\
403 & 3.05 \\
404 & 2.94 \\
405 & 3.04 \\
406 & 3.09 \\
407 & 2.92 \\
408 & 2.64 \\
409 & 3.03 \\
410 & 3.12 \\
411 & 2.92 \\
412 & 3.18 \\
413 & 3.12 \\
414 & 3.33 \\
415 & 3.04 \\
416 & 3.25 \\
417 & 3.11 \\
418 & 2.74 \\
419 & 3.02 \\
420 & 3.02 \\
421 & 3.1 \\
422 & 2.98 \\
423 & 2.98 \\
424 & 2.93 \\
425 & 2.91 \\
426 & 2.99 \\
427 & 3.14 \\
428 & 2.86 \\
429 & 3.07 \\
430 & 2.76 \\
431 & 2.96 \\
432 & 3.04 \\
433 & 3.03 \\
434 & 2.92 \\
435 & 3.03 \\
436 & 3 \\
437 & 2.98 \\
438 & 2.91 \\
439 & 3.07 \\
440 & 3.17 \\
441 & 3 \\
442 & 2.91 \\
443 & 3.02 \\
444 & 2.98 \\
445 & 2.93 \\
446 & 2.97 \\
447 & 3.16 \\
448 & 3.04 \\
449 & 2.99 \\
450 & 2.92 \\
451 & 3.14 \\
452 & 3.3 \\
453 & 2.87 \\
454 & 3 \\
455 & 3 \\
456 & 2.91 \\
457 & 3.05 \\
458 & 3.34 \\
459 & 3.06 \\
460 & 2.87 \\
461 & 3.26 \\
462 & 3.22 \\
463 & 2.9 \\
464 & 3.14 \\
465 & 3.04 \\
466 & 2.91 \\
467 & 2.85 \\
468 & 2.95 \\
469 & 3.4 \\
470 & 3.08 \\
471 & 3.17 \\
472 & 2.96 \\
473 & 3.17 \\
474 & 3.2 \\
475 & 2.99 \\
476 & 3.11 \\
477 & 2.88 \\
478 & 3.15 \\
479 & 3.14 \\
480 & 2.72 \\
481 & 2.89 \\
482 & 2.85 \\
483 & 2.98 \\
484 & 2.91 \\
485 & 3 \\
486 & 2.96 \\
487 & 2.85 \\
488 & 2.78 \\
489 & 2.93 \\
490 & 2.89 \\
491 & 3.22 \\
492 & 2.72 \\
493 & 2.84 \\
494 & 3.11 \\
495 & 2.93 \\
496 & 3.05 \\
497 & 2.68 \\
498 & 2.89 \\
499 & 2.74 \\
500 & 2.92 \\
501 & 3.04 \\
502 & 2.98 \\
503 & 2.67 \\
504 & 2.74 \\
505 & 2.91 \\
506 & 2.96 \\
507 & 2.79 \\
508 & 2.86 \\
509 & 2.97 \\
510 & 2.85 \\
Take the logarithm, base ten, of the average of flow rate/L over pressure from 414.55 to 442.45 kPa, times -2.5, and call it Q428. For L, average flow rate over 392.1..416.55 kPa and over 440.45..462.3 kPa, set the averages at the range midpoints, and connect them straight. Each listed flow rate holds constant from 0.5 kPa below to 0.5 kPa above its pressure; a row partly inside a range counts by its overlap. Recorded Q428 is 0.02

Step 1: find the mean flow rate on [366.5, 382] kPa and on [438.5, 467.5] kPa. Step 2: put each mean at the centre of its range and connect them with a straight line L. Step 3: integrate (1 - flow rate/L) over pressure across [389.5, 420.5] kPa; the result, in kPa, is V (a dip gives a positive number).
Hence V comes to -1.4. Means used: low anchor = 2.84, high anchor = 3.04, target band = 3.05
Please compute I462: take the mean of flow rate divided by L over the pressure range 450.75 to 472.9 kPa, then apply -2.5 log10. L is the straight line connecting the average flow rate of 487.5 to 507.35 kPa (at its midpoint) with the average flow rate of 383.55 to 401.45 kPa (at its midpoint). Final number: -0.05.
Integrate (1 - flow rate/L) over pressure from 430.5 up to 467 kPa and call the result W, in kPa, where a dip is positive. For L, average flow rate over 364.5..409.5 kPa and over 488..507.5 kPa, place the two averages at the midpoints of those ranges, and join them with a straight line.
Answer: -1.36 kPa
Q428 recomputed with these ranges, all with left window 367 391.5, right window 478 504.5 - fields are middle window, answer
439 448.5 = -0.04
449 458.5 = -0.06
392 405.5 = -0.07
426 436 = -0.03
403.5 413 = -0.04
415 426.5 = -0.04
